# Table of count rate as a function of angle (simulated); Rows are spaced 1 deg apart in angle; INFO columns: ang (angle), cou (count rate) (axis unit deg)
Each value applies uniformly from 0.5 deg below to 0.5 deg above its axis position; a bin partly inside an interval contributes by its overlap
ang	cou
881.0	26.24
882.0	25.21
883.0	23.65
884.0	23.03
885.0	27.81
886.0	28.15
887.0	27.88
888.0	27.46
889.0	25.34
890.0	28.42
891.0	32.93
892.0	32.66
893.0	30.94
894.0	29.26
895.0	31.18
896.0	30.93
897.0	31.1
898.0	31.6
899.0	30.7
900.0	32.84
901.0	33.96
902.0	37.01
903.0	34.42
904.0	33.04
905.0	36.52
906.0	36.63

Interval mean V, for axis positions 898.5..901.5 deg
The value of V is 32.5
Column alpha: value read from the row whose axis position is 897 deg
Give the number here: 31.1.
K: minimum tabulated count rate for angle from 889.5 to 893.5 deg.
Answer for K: 28.42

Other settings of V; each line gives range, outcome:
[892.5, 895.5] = 30.5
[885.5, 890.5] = 27.4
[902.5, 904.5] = 33.7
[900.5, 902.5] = 35.5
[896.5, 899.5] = 31.1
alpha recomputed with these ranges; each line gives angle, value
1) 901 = 33.96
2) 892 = 32.66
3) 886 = 28.15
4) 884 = 23.03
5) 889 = 25.34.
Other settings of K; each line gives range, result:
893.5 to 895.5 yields 29.26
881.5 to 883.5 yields 23.65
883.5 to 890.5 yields 23.03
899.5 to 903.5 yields 32.84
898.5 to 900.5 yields 30.7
